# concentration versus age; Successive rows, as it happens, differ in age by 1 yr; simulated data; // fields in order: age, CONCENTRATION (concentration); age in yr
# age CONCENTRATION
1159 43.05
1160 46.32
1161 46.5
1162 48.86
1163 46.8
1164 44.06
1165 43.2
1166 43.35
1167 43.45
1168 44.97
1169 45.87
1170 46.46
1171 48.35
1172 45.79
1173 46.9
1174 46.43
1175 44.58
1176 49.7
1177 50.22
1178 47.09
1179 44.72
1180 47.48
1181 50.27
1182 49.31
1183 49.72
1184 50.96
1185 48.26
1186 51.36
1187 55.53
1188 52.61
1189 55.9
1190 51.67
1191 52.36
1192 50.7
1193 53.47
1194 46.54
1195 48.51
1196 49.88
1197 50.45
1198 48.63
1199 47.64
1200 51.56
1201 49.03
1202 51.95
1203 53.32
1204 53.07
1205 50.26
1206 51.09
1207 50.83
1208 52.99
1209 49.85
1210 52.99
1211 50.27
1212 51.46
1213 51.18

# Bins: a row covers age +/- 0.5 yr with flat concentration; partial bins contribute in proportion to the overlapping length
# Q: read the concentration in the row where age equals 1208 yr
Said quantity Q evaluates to 52.99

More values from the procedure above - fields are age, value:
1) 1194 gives 46.54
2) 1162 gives 48.86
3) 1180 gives 47.48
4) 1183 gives 49.72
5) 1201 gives 49.03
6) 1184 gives 50.96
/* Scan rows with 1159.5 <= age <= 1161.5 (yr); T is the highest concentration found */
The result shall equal 46.5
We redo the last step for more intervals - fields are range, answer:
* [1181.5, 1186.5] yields 51.36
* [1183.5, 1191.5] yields 55.9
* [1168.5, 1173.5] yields 48.35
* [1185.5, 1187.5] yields 55.53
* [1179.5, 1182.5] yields 50.27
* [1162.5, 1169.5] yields 46.8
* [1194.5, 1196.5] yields 49.88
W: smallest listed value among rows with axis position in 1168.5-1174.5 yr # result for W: 45.79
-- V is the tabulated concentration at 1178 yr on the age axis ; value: 47.09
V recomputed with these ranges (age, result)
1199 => 47.64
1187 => 55.53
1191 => 52.36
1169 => 45.87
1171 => 48.35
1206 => 51.09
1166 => 43.35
